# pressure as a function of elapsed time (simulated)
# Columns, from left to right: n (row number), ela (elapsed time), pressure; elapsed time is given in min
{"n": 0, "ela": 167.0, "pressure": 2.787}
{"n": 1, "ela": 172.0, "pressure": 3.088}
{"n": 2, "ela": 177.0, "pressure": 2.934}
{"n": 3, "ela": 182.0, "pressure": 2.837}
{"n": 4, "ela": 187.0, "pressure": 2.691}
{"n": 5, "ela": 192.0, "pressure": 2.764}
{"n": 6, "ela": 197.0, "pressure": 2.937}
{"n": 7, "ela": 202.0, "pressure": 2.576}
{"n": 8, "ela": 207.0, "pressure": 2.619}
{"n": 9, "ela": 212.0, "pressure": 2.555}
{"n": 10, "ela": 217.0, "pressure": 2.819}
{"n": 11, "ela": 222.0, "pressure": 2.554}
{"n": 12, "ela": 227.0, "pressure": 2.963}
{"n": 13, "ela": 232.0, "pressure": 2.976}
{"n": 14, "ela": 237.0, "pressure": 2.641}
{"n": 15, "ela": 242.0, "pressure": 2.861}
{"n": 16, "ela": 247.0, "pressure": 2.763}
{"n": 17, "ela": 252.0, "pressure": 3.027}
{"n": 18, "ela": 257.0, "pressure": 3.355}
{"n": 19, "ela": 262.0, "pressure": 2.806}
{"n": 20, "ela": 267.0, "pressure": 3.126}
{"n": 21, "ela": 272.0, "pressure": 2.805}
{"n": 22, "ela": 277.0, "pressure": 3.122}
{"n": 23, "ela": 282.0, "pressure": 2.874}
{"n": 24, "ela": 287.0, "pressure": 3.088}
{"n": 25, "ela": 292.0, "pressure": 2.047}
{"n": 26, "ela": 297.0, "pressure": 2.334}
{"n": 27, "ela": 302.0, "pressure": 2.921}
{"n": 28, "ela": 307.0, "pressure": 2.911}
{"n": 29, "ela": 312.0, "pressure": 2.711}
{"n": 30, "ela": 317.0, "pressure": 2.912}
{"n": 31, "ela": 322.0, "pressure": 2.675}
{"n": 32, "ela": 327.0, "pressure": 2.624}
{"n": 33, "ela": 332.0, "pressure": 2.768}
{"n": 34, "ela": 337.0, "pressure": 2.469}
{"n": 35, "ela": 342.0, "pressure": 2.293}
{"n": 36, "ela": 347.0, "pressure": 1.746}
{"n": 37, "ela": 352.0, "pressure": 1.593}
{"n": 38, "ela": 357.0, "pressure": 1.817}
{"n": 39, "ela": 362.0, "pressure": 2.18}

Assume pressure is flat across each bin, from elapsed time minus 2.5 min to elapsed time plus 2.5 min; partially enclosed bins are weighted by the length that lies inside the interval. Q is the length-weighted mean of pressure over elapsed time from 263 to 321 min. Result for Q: 2.8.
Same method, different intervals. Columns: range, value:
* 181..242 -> 2.75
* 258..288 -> 2.98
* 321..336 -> 2.67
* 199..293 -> 2.83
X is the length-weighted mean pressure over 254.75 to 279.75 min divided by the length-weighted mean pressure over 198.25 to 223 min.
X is 1.15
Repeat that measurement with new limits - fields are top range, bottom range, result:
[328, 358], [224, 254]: 0.75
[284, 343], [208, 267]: 0.93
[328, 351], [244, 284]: 0.77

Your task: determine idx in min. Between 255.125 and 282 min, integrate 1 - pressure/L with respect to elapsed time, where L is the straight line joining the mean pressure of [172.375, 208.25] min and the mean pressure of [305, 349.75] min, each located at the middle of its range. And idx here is -3.7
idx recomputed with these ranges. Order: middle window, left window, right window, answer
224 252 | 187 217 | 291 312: -1.9 min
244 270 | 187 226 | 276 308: -2.8 min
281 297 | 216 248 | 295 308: 0.8 min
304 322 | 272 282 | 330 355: -2.1 min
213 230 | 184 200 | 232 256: 0.4 min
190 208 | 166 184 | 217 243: 0.9 min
